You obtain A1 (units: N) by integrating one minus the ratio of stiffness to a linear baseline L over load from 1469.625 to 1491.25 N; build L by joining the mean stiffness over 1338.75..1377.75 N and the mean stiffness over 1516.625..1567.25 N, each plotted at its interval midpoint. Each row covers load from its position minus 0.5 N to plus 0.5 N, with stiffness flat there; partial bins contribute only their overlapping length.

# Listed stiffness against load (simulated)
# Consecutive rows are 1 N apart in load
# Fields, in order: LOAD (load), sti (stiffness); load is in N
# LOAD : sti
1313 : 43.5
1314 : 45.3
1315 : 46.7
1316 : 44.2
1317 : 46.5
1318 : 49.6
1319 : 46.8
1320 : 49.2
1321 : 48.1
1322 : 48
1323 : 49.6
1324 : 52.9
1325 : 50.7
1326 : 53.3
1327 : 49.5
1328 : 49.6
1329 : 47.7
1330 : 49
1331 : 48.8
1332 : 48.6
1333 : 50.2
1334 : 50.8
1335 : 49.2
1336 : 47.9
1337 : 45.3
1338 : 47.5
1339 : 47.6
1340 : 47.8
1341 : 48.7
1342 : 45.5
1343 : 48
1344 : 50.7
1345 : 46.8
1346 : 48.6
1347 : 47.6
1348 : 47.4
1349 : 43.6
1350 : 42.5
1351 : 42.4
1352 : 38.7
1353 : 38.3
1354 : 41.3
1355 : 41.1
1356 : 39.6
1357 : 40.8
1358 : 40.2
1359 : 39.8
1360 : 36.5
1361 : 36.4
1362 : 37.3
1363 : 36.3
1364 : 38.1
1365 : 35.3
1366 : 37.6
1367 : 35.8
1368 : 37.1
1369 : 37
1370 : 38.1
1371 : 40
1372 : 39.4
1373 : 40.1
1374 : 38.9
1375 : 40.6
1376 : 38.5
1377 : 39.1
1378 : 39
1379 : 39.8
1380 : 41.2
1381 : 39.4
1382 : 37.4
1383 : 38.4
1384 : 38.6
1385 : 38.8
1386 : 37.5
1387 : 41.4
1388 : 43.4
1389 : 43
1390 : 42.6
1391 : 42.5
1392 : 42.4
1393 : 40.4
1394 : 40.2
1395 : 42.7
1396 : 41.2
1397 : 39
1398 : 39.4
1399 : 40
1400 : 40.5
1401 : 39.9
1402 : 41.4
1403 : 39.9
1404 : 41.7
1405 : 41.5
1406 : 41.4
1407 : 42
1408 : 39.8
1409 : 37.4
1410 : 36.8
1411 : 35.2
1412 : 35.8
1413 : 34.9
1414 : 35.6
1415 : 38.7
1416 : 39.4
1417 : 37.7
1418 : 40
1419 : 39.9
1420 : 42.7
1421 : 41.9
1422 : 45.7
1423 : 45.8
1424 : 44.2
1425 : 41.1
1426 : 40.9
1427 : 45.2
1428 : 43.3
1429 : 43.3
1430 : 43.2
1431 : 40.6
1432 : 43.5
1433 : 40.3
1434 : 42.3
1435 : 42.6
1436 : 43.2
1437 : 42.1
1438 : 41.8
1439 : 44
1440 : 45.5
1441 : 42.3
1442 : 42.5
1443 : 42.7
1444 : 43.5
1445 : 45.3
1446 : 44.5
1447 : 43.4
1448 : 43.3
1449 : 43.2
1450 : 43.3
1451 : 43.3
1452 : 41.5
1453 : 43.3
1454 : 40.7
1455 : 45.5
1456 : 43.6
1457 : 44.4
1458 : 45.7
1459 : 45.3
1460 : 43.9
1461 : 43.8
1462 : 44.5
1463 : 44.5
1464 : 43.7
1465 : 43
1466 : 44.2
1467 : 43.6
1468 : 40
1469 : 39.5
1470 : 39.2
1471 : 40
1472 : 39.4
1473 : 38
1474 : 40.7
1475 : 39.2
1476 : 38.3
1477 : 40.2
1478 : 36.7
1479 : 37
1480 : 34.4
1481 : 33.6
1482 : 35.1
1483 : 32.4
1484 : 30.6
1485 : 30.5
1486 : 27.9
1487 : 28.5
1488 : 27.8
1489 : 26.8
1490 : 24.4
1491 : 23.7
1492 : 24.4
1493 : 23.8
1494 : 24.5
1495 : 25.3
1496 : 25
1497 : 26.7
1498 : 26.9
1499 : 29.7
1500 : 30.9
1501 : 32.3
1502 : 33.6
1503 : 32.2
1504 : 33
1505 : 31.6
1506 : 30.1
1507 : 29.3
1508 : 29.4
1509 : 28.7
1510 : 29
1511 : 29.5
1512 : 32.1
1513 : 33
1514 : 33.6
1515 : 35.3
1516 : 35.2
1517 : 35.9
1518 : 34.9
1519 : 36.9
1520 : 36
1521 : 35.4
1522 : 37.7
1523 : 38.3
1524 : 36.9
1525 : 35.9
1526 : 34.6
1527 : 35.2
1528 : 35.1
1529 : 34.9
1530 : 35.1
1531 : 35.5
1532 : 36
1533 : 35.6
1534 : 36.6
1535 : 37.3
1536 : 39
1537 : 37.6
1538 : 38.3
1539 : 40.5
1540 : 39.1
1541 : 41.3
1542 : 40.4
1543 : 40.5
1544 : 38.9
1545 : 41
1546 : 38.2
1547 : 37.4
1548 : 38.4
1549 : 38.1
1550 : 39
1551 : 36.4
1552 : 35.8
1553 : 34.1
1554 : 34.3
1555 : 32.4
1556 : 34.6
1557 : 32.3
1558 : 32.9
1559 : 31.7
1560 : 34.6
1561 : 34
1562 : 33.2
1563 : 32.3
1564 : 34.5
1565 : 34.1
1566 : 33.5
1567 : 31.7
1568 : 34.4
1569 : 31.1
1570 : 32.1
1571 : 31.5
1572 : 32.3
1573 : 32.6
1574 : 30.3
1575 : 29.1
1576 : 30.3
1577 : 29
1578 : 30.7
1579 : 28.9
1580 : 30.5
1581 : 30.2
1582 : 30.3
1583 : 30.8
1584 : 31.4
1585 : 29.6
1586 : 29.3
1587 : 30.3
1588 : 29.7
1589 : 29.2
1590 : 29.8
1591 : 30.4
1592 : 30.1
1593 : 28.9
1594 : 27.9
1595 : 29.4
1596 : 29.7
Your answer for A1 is 2.3 N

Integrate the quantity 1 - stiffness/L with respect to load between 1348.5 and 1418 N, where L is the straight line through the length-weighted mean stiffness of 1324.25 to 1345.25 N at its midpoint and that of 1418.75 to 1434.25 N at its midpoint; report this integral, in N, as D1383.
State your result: 9.4 N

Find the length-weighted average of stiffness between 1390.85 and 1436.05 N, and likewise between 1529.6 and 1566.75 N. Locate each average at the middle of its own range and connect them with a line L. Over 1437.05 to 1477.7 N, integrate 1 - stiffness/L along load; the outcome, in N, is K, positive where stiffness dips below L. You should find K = -3.4 N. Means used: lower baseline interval 40.8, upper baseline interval 36.3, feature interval 42.6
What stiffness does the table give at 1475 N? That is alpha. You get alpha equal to 39.2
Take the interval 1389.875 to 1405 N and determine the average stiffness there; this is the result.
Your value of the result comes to 40.9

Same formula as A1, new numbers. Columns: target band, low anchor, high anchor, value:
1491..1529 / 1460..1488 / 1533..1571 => 5.38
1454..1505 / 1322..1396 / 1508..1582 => 3.07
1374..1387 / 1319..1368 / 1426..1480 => 1.44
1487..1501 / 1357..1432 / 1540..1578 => 3.90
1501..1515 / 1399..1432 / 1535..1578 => 2.12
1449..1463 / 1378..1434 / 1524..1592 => -1.94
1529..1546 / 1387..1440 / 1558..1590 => -2.33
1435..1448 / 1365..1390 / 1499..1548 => -2.05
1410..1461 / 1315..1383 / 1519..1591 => -3.16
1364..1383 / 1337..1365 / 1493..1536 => 1.33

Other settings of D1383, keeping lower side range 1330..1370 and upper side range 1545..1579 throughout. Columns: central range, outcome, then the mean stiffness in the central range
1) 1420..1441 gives -1.8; 43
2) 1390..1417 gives 0.7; 39.6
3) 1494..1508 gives 2.6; 29.5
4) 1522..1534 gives -0.3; 35.9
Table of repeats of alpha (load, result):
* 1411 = 35.2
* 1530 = 35.1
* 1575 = 29.1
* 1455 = 45.5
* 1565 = 34.1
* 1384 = 38.6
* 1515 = 35.3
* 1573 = 32.6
